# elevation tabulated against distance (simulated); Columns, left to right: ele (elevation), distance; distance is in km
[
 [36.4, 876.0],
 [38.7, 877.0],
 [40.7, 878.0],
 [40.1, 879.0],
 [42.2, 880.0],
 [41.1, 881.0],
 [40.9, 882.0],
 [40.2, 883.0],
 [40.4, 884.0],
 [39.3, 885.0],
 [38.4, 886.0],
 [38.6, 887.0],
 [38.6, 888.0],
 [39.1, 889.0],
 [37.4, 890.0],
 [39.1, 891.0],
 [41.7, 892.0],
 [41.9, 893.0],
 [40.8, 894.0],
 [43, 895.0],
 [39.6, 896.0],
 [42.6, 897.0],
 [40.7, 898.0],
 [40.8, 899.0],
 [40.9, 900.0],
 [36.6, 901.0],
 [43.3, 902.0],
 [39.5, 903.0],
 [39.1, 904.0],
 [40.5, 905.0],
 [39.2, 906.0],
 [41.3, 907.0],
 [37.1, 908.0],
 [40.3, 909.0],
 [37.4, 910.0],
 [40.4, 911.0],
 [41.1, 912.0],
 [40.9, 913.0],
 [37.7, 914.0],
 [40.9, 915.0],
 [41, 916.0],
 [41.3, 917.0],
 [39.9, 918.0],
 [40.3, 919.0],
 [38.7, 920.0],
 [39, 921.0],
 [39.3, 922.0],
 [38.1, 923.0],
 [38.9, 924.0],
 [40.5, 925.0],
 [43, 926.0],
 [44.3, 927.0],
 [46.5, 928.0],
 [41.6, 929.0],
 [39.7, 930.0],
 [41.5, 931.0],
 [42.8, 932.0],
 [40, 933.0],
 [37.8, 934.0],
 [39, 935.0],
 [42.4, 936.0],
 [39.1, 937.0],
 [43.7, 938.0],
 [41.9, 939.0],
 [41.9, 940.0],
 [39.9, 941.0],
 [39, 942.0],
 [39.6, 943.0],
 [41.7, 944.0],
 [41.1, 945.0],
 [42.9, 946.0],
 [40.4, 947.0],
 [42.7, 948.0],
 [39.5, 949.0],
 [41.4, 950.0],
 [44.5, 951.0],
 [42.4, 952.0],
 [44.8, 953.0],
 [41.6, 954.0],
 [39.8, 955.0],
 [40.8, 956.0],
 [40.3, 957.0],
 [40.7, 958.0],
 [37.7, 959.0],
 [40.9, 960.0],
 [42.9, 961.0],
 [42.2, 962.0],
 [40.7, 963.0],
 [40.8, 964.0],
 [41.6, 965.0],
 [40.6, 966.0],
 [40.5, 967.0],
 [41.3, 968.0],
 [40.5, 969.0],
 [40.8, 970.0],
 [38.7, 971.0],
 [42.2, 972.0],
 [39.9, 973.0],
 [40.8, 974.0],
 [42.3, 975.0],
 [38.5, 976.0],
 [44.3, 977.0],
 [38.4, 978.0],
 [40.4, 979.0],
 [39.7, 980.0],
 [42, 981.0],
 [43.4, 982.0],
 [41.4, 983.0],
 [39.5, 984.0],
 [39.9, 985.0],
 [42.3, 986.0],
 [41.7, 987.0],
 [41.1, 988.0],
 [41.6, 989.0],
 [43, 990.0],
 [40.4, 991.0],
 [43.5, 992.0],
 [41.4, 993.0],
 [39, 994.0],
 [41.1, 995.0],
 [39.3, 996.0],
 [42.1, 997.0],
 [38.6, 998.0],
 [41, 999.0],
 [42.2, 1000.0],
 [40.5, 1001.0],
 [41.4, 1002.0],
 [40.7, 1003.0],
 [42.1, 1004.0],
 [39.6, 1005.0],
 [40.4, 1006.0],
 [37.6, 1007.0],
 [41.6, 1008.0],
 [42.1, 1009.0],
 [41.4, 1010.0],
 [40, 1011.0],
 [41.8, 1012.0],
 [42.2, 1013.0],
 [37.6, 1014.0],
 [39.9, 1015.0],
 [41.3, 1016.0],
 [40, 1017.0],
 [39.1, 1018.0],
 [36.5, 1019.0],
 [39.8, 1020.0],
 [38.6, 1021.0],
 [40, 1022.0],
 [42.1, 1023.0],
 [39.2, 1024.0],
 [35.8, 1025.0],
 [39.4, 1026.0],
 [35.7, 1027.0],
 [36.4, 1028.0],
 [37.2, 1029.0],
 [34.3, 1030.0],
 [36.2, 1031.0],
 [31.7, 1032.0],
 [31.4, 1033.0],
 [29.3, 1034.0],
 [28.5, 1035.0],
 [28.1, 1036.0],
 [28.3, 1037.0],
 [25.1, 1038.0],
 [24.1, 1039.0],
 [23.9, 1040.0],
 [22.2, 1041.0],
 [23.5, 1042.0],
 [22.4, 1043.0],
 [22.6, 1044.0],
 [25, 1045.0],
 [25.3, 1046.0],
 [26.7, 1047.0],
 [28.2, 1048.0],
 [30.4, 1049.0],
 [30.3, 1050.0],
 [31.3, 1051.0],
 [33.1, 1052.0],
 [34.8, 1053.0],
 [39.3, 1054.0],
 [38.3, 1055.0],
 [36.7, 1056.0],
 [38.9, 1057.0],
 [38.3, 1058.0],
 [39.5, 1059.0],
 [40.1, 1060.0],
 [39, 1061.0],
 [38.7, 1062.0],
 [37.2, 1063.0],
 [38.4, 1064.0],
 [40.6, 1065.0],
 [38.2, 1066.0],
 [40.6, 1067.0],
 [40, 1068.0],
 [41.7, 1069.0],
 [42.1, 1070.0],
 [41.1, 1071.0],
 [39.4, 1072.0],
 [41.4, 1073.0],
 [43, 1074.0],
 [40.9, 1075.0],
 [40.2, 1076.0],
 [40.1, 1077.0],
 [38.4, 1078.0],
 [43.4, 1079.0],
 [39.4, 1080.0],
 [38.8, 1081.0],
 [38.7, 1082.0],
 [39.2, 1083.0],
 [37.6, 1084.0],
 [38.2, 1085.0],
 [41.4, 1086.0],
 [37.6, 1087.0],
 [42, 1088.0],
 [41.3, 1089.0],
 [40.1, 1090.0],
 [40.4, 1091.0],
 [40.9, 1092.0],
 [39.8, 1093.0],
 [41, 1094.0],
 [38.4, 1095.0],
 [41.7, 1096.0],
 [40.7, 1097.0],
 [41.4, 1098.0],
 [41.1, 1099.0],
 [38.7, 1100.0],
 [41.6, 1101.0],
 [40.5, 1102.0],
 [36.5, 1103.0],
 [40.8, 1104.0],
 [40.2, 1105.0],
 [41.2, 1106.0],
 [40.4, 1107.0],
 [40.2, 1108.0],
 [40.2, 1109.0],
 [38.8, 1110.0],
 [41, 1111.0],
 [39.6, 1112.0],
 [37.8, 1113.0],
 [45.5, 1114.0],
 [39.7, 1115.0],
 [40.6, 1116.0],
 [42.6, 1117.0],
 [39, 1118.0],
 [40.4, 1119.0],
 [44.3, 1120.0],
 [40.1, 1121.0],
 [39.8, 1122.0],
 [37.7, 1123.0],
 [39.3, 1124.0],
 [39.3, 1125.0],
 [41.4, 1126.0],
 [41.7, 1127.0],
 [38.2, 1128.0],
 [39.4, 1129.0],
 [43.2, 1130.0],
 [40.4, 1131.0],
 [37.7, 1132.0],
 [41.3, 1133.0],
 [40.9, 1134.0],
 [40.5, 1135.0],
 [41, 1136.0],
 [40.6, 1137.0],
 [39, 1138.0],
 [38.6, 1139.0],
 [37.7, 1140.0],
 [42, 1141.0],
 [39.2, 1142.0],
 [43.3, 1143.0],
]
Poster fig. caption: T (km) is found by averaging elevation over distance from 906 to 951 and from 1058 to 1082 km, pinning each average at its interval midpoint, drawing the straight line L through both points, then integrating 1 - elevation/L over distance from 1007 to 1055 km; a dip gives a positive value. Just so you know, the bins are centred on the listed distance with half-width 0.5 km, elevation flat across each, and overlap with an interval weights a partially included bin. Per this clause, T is 7.7 km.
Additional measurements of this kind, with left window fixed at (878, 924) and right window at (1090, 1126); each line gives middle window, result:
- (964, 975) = -0.2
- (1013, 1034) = 1.4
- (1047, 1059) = 1.7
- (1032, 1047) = 5.3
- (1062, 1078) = 0.0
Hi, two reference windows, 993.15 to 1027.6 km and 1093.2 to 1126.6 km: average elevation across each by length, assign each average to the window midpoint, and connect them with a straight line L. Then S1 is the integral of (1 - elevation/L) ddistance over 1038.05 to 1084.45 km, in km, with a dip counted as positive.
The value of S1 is 5.5 km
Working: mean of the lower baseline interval 40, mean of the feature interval 35.4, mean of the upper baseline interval 40.3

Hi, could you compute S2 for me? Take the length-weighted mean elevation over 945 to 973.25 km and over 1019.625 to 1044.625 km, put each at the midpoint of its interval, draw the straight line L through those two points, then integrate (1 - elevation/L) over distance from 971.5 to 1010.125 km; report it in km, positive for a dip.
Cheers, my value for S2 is -4.1 km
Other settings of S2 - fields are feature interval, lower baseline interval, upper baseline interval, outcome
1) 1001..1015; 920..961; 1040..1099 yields -0.6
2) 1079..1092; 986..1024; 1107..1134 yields 0.2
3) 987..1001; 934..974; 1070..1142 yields -0.1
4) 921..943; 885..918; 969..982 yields -0.3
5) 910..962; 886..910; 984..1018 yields -0.8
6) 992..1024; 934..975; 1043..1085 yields -1.1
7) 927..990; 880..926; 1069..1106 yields -1.7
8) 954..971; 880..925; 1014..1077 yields -1.3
